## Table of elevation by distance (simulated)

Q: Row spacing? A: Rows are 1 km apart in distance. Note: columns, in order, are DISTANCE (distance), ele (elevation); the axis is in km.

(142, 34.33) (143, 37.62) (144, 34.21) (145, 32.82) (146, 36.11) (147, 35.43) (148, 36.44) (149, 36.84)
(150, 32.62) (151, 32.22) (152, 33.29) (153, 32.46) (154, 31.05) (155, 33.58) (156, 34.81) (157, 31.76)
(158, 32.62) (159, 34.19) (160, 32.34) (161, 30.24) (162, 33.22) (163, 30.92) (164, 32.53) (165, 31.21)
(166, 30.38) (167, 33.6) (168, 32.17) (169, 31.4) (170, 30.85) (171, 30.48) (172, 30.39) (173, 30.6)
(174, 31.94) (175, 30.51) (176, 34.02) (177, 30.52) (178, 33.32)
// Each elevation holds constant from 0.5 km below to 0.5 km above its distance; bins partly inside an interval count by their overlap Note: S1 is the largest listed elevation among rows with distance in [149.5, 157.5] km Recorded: 34.81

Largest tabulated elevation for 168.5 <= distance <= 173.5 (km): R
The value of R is 31.4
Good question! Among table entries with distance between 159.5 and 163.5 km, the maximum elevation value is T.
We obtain 33.22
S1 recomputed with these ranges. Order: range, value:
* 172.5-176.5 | 34.02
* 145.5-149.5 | 36.84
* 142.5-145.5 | 37.62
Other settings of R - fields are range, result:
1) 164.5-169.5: 33.6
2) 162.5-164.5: 32.53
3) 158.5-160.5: 34.19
